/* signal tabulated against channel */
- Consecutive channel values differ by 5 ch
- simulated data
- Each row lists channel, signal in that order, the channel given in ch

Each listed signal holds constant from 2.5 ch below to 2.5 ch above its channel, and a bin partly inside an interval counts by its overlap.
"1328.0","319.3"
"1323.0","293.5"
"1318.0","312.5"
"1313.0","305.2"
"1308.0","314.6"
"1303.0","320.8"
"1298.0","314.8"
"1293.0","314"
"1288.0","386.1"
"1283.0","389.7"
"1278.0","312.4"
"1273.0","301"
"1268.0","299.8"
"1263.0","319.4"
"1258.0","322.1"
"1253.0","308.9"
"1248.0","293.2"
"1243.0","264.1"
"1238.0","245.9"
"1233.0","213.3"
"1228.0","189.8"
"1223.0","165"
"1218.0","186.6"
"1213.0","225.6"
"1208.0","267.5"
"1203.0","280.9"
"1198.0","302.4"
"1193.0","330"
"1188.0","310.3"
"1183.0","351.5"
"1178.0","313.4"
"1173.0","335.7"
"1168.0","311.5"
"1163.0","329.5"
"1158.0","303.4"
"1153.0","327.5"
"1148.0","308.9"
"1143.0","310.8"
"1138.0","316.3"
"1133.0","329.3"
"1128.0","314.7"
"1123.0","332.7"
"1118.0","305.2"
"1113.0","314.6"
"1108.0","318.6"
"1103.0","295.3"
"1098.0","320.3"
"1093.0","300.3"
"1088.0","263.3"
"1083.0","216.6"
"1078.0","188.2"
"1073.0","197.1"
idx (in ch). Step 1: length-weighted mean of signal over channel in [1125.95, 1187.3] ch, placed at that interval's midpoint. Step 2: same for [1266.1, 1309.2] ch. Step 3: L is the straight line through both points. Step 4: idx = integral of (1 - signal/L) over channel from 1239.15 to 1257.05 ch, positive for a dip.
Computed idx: 2.1 ch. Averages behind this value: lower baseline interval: 321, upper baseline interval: 329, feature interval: 288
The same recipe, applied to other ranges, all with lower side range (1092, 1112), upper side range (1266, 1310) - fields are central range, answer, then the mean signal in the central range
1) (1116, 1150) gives -0.5 ch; 317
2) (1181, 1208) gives 0.8 ch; 310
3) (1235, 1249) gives 2.6 ch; 263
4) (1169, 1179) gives -0.2 ch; 324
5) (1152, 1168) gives -0.1 ch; 318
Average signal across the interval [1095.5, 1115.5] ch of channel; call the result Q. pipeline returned 312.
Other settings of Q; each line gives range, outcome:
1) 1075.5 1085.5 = 202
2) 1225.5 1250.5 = 241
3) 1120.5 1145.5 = 321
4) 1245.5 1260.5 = 308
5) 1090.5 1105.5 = 305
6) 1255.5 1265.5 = 321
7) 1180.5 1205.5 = 315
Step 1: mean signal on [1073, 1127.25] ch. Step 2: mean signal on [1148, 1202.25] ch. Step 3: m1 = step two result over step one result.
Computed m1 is 1.13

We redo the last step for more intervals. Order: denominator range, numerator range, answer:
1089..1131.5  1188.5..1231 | 0.79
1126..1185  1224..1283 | 0.88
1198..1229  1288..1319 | 1.41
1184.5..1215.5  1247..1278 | 1.07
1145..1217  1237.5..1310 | 1.04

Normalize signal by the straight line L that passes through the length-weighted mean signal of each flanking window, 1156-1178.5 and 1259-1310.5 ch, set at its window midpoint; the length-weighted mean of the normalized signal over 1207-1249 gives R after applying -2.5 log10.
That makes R 0.40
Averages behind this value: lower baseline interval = 320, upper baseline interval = 327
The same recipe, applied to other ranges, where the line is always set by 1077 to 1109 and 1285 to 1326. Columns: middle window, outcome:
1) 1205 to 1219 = 0.28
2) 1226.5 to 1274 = 0.12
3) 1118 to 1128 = -0.15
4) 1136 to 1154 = -0.11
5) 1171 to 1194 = -0.12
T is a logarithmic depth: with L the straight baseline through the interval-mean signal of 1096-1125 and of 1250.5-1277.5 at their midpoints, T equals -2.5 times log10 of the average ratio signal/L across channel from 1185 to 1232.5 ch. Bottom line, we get 0.24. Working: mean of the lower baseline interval 314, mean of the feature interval 250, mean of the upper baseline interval 310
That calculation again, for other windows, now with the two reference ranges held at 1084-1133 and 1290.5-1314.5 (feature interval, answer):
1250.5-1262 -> -0.01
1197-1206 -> 0.08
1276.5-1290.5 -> -0.17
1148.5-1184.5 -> -0.05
